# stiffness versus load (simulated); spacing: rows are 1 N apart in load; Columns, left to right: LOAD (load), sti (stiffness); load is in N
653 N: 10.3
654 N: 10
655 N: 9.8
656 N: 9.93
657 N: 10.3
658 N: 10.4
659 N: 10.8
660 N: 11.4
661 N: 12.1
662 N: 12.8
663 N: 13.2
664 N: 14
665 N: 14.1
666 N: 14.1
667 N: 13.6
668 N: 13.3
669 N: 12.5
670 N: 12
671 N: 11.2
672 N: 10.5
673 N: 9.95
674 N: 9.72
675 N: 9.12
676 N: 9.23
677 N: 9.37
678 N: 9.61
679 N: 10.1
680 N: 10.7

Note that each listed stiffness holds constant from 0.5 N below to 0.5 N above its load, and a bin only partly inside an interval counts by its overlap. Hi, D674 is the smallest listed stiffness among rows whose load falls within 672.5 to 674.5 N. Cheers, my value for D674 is 9.72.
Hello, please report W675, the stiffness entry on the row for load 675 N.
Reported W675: 9.12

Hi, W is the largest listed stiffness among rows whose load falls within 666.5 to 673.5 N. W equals 13.6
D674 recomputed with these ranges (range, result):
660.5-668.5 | 12.1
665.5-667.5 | 13.6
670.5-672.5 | 10.5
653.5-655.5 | 9.8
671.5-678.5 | 9.12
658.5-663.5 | 10.8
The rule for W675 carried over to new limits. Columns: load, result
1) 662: 12.8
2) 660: 11.4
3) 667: 13.6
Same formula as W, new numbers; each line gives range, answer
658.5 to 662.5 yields 12.8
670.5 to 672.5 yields 11.2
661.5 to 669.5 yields 14.1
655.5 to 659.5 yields 10.8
